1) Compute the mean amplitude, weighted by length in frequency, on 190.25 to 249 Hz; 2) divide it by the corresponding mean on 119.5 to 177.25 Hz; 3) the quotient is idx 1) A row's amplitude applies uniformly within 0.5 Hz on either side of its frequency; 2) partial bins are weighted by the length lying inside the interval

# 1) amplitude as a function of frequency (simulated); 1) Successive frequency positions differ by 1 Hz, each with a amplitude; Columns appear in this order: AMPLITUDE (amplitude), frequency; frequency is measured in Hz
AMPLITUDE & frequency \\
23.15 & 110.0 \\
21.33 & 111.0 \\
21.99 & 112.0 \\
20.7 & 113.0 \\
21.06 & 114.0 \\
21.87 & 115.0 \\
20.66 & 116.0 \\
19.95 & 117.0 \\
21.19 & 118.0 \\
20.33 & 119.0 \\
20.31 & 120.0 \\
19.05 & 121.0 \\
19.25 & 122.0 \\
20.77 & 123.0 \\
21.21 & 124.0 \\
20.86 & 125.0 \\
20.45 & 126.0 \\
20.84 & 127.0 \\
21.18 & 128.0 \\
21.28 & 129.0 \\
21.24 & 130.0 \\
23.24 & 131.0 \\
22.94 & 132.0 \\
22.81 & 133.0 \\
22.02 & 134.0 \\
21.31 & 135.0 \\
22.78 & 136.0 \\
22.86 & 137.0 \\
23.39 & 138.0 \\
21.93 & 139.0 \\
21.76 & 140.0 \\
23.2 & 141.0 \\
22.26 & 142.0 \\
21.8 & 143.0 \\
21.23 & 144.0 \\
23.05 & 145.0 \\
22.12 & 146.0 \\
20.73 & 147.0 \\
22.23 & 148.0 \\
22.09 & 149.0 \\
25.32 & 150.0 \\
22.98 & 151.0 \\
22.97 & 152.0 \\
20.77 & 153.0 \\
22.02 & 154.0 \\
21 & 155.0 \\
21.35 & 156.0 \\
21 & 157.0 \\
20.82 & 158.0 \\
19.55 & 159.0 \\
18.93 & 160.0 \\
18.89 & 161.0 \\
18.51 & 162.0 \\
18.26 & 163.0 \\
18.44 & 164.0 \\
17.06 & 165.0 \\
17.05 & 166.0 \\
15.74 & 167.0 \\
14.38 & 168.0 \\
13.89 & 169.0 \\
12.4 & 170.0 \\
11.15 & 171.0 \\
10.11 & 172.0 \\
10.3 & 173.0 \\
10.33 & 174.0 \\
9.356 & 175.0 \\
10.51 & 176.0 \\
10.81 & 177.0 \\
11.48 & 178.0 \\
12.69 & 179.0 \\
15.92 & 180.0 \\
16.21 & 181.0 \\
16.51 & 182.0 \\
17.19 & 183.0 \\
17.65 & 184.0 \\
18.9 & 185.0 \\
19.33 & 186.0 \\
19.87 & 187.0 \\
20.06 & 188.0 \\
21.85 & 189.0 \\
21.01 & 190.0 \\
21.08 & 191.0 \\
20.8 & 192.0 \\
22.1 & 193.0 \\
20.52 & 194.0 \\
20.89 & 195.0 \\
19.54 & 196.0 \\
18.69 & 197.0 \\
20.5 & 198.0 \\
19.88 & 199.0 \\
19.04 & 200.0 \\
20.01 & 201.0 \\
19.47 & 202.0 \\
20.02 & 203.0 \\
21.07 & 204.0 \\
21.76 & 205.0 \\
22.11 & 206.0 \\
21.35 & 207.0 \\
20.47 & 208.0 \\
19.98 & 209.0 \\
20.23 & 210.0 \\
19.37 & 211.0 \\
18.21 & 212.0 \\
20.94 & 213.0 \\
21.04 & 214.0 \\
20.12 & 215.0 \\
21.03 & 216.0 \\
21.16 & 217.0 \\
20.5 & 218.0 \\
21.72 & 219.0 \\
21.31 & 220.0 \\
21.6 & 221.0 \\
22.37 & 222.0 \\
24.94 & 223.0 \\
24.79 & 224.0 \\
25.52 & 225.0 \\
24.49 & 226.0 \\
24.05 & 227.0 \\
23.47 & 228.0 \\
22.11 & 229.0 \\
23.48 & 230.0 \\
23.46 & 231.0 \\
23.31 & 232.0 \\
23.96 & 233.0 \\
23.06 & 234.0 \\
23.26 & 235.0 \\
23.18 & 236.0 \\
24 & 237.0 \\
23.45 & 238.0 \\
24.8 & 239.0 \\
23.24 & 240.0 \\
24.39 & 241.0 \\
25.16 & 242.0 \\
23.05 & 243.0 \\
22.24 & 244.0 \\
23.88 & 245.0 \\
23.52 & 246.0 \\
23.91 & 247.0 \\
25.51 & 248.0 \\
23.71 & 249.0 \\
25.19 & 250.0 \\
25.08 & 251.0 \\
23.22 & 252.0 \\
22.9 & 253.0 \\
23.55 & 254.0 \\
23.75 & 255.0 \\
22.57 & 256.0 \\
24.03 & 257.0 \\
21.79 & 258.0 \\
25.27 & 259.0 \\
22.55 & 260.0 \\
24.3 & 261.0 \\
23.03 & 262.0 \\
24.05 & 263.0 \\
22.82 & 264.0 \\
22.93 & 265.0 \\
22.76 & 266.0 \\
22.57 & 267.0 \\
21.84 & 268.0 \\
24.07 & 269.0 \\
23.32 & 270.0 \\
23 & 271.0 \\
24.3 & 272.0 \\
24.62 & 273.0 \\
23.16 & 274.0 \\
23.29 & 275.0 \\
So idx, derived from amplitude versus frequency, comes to 1.14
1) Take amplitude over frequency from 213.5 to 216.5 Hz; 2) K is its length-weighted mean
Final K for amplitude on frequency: 20.7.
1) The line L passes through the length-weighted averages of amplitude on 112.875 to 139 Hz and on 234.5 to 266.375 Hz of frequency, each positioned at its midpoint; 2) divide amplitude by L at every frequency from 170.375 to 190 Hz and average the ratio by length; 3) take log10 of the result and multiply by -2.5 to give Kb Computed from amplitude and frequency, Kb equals 0.44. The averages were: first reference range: 21.3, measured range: 14.9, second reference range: 23.7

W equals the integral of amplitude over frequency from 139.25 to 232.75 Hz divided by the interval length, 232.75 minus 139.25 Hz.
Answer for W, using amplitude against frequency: 19.6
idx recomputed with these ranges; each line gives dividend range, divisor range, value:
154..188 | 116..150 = 0.74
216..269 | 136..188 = 1.28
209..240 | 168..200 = 1.36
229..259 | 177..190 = 1.38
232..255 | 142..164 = 1.12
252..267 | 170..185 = 1.78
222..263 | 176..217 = 1.24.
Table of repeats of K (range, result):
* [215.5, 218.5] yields 20.9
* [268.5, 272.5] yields 23.7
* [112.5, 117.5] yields 20.8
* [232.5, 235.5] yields 23.4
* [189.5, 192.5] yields 21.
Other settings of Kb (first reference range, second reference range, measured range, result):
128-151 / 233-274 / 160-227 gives 0.229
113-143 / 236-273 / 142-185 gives 0.245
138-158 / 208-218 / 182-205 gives 0.046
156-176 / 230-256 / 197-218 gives -0.020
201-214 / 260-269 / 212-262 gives -0.068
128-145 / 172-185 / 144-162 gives -0.145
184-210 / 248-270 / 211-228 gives -0.028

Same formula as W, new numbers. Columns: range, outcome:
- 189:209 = 20.6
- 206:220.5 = 20.6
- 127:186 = 18.8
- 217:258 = 23.5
